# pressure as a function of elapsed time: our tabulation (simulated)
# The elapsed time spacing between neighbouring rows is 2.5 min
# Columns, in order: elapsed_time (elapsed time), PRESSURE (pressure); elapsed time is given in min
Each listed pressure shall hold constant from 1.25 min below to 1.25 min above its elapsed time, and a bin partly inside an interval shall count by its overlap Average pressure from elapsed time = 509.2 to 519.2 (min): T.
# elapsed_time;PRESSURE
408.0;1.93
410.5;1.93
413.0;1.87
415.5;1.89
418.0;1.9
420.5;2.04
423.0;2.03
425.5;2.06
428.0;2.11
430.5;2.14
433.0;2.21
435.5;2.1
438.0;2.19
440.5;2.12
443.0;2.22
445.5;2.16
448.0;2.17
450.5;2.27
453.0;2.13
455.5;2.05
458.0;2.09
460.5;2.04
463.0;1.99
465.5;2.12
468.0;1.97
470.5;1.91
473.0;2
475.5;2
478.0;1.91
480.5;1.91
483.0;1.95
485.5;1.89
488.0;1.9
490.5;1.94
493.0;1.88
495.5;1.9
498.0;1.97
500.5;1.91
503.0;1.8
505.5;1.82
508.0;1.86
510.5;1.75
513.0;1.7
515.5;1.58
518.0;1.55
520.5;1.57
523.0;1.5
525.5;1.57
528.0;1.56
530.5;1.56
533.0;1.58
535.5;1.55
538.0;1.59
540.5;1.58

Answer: 1.65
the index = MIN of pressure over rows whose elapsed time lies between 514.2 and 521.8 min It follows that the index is 1.55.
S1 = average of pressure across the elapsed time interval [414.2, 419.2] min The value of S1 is 1.89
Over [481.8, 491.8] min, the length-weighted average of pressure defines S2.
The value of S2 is 1.92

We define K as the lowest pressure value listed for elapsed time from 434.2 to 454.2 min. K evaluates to 2.1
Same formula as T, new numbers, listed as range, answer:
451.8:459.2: 2.09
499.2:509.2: 1.85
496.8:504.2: 1.89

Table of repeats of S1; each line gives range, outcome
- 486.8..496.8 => 1.91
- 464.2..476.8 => 2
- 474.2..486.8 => 1.93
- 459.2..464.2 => 2.02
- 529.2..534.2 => 1.57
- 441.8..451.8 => 2.2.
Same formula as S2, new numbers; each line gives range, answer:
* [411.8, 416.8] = 1.88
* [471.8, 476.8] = 2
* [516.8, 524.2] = 1.54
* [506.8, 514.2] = 1.77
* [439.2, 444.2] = 2.17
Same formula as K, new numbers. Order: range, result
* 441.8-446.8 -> 2.16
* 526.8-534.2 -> 1.56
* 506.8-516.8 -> 1.58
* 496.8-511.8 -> 1.75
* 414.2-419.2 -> 1.89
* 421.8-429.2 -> 2.03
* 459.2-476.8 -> 1.91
